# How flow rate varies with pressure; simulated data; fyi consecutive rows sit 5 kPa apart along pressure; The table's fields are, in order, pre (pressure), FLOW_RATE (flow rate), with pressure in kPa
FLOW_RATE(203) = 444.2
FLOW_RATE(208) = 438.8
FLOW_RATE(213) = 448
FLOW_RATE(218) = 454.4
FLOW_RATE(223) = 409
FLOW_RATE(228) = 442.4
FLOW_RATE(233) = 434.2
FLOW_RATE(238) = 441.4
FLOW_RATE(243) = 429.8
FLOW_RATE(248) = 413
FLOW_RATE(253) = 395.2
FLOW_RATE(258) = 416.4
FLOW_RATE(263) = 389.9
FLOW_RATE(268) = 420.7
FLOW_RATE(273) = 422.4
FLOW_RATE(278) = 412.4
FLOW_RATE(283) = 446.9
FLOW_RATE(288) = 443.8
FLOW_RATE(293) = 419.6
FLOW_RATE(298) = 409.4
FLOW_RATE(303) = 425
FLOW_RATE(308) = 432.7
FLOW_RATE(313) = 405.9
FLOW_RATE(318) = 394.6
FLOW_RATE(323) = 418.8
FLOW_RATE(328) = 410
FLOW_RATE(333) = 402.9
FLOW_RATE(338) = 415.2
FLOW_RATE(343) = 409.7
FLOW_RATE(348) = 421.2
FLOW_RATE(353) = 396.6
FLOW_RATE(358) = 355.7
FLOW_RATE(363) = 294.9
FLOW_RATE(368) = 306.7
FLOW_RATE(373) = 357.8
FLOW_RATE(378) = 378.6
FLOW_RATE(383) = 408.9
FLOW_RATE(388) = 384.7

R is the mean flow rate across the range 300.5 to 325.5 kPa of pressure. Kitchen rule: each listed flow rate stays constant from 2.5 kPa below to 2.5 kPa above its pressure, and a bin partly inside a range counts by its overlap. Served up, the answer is 415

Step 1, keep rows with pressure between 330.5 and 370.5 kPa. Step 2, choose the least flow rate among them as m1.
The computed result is 294.9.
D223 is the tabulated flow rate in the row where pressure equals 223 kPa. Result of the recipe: 409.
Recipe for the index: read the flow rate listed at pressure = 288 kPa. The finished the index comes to 443.8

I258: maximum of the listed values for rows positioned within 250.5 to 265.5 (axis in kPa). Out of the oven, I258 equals 416.4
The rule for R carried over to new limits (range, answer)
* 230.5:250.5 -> 430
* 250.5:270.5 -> 406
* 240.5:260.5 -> 414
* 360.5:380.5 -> 334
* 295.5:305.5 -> 417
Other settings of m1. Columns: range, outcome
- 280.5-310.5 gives 409.4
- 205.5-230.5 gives 409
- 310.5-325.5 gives 394.6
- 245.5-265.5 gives 389.9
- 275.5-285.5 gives 412.4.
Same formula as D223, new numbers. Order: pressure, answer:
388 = 384.7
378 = 378.6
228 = 442.4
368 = 306.7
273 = 422.4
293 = 419.6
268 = 420.7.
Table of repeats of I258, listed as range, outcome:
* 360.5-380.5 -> 378.6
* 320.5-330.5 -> 418.8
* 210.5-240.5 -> 454.4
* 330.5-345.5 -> 415.2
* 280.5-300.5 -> 446.9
